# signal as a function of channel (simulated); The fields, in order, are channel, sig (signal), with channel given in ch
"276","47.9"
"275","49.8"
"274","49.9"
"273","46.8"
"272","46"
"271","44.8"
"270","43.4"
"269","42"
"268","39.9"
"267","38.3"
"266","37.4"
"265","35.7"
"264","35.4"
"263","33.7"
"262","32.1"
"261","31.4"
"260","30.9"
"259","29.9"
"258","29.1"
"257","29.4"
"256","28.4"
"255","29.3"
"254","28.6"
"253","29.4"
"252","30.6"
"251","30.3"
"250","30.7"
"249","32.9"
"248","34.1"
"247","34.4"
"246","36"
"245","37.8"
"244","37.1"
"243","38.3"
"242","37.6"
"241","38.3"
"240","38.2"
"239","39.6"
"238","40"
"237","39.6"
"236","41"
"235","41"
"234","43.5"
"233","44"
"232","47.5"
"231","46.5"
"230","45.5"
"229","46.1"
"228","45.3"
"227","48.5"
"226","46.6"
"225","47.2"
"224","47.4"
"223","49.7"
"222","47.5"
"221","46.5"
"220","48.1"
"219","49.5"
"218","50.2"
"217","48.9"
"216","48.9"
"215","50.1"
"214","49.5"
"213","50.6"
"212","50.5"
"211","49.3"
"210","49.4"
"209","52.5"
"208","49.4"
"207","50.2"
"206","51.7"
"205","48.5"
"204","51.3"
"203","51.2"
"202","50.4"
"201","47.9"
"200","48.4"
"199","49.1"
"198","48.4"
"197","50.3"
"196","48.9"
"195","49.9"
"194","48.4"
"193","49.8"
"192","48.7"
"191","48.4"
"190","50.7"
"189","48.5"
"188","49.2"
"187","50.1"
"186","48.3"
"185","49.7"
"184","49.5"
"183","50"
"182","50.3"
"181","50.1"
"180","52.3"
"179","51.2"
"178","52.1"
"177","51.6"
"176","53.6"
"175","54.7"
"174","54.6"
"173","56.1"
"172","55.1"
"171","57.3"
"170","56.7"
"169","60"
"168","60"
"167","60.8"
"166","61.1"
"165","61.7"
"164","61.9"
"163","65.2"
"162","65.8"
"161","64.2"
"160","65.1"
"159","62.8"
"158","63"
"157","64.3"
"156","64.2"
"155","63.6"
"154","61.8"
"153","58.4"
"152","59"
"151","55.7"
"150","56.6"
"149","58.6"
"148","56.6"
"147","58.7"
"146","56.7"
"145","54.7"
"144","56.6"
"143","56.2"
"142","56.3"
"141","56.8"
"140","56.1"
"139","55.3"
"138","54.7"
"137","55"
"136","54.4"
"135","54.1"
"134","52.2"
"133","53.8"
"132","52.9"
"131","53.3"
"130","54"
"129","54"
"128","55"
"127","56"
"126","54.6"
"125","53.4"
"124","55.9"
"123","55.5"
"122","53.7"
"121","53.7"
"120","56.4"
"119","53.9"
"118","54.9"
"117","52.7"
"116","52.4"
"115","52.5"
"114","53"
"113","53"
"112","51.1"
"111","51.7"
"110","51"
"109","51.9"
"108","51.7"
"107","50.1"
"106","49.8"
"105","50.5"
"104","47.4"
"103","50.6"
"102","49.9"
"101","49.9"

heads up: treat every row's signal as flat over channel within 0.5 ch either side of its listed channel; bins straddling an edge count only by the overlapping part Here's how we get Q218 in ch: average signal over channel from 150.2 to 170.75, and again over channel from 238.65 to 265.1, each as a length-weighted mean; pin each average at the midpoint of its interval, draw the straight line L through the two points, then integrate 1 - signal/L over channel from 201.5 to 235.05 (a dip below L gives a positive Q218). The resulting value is -3.7 ch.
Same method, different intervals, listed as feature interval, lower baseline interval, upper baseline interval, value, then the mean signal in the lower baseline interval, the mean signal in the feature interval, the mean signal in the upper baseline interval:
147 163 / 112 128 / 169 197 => -2.7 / 54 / 61.4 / 51.5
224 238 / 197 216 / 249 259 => -1.8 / 49.9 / 44.7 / 29.7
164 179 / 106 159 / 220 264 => -2.3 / 55.4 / 56.8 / 38.3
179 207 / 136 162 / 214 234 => 1.4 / 58.9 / 49.7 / 47.5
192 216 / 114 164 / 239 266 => -3.6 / 57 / 49.8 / 33.3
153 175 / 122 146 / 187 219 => -3.5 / 54.8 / 61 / 49.7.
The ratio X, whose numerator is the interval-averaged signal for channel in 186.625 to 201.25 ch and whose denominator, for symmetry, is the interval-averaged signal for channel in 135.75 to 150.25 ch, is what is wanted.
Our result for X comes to 0.87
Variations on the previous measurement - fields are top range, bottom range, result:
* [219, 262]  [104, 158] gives 0.70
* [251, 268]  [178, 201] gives 0.65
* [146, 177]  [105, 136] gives 1.12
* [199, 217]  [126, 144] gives 0.91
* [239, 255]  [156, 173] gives 0.56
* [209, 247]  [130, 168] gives 0.77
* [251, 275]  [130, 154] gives 0.64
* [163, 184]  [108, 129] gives 1.04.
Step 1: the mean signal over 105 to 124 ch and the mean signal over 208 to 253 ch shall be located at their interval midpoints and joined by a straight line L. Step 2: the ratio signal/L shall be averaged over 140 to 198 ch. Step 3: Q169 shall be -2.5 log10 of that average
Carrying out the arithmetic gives -0.16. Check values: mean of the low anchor 52.7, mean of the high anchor 43.2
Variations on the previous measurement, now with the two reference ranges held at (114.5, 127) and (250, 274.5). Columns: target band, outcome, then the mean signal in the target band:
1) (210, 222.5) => -0.18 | 49.1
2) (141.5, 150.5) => -0.12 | 56.8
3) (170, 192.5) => -0.12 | 51.6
